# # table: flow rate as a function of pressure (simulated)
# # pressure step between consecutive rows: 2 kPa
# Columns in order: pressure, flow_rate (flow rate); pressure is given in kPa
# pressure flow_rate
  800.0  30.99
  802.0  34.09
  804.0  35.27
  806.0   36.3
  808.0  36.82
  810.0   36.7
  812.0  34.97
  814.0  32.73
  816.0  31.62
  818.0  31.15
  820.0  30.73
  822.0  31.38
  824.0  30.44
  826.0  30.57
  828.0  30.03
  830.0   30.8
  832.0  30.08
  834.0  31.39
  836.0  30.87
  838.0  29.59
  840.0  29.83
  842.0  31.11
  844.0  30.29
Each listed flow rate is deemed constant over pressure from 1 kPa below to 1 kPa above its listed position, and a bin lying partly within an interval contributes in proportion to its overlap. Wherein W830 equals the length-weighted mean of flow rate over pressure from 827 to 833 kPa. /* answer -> 30.3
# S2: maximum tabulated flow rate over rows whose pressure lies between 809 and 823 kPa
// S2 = 36.7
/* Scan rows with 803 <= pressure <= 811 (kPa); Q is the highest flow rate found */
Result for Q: 36.82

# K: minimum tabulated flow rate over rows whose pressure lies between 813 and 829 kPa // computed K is 30.03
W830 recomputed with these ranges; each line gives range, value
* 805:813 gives 36.2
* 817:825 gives 30.9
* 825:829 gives 30.3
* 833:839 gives 30.6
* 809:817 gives 34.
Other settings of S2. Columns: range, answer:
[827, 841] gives 31.39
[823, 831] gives 30.8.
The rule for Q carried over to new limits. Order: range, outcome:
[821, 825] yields 31.38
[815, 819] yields 31.62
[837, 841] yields 29.83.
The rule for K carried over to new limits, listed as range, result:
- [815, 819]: 31.15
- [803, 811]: 35.27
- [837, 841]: 29.59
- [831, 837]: 30.08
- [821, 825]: 30.44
